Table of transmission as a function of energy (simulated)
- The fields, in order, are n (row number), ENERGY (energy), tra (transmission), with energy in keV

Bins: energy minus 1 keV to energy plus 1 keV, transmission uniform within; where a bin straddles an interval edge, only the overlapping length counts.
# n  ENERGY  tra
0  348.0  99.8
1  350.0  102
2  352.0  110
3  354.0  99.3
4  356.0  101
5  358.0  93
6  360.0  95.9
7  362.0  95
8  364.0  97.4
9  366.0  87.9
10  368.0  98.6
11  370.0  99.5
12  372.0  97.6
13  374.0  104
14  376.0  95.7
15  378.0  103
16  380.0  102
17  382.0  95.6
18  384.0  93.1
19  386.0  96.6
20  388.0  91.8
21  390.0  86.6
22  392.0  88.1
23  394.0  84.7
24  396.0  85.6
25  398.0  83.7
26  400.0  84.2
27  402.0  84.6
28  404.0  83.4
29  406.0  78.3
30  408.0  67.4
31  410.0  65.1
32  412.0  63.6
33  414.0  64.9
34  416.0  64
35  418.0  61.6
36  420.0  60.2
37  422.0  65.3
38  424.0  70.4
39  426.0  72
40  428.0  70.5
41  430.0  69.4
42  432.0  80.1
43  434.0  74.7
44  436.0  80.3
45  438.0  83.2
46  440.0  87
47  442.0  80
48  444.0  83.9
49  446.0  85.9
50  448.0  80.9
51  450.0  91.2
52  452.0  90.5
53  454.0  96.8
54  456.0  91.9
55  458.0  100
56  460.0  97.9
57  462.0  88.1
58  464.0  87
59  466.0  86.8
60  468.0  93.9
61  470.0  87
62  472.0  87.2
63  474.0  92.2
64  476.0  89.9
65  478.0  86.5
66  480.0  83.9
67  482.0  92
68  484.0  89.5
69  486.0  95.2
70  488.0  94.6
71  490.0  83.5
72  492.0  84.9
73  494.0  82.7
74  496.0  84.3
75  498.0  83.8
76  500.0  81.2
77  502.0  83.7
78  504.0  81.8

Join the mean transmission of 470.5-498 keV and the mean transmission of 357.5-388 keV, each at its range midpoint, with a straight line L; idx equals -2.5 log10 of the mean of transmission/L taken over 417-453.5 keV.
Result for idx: 0.19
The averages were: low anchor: 96.9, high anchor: 88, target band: 77.3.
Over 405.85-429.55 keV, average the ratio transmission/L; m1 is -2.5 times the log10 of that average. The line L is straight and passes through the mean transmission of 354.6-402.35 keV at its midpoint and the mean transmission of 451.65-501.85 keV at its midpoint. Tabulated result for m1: 0.35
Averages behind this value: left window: 93.7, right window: 89.1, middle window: 66.6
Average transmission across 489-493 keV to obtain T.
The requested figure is 84.2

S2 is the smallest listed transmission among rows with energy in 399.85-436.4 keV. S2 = 60.2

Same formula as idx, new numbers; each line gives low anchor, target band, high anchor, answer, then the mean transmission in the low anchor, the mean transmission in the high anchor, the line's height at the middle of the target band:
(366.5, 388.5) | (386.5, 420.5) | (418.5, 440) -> 0.119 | 97.9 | 73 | 85.4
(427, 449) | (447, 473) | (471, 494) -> -0.082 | 79.6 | 88.8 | 84.1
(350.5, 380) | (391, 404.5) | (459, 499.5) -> 0.129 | 98.6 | 88.5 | 95.7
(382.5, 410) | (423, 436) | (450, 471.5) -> 0.202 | 84.7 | 91.8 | 88.4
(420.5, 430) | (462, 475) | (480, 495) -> -0.080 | 69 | 88.6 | 82.6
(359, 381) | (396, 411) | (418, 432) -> 0.020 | 97.9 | 68.4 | 79.9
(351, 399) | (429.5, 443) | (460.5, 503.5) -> 0.143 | 95.2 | 87.6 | 90.9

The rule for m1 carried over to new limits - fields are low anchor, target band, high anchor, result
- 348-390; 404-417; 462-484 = 0.35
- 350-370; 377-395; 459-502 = 0.03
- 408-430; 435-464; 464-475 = -0.11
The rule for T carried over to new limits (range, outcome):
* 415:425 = 64.3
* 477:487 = 89.4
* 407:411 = 66.2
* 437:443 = 83.4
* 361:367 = 93.4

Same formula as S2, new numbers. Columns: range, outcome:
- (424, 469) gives 69.4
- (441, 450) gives 80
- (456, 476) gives 86.8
